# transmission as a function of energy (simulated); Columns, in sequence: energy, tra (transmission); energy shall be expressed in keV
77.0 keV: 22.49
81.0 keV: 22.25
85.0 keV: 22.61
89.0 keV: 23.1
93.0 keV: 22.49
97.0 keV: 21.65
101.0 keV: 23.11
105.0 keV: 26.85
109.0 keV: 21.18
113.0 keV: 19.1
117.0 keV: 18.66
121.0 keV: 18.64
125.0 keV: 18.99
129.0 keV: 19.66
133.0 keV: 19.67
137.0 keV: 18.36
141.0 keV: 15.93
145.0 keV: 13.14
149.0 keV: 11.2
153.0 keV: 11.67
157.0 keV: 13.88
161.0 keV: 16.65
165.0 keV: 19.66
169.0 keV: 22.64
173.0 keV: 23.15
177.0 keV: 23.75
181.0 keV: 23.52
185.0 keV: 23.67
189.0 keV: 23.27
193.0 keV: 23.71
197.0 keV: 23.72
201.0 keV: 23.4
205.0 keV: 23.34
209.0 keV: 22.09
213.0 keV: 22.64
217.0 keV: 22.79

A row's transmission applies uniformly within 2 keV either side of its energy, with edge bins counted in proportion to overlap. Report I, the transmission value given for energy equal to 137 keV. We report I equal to 18.36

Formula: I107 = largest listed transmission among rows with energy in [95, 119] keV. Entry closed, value 26.85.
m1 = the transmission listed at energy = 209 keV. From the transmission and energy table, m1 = 22.09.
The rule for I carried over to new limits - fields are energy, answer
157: 13.88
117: 18.66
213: 22.64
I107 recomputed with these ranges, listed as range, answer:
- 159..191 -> 23.75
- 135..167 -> 19.66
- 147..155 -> 11.67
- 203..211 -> 23.34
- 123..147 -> 19.67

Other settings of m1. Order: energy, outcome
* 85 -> 22.61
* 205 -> 23.34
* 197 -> 23.72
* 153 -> 11.67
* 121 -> 18.64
